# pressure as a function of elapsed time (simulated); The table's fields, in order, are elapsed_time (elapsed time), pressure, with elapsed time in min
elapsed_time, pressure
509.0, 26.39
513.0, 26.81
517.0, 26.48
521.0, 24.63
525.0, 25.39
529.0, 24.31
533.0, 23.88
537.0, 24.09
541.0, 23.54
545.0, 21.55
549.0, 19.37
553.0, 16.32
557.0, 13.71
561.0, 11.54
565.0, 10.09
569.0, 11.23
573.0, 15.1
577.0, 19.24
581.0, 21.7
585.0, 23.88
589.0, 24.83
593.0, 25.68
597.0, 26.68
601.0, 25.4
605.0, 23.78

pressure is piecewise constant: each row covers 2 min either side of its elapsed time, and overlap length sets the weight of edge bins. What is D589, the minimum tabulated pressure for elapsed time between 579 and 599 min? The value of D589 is 21.7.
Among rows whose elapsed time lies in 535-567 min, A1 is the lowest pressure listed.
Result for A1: 10.09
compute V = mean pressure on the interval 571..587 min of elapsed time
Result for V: 20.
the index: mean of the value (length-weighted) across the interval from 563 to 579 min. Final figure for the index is 13.9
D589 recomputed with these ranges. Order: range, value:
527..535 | 23.88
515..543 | 23.54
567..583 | 11.23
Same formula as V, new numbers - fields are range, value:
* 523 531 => 24.9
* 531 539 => 24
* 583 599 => 25.3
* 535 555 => 21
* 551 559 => 15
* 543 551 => 20.5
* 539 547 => 22.5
